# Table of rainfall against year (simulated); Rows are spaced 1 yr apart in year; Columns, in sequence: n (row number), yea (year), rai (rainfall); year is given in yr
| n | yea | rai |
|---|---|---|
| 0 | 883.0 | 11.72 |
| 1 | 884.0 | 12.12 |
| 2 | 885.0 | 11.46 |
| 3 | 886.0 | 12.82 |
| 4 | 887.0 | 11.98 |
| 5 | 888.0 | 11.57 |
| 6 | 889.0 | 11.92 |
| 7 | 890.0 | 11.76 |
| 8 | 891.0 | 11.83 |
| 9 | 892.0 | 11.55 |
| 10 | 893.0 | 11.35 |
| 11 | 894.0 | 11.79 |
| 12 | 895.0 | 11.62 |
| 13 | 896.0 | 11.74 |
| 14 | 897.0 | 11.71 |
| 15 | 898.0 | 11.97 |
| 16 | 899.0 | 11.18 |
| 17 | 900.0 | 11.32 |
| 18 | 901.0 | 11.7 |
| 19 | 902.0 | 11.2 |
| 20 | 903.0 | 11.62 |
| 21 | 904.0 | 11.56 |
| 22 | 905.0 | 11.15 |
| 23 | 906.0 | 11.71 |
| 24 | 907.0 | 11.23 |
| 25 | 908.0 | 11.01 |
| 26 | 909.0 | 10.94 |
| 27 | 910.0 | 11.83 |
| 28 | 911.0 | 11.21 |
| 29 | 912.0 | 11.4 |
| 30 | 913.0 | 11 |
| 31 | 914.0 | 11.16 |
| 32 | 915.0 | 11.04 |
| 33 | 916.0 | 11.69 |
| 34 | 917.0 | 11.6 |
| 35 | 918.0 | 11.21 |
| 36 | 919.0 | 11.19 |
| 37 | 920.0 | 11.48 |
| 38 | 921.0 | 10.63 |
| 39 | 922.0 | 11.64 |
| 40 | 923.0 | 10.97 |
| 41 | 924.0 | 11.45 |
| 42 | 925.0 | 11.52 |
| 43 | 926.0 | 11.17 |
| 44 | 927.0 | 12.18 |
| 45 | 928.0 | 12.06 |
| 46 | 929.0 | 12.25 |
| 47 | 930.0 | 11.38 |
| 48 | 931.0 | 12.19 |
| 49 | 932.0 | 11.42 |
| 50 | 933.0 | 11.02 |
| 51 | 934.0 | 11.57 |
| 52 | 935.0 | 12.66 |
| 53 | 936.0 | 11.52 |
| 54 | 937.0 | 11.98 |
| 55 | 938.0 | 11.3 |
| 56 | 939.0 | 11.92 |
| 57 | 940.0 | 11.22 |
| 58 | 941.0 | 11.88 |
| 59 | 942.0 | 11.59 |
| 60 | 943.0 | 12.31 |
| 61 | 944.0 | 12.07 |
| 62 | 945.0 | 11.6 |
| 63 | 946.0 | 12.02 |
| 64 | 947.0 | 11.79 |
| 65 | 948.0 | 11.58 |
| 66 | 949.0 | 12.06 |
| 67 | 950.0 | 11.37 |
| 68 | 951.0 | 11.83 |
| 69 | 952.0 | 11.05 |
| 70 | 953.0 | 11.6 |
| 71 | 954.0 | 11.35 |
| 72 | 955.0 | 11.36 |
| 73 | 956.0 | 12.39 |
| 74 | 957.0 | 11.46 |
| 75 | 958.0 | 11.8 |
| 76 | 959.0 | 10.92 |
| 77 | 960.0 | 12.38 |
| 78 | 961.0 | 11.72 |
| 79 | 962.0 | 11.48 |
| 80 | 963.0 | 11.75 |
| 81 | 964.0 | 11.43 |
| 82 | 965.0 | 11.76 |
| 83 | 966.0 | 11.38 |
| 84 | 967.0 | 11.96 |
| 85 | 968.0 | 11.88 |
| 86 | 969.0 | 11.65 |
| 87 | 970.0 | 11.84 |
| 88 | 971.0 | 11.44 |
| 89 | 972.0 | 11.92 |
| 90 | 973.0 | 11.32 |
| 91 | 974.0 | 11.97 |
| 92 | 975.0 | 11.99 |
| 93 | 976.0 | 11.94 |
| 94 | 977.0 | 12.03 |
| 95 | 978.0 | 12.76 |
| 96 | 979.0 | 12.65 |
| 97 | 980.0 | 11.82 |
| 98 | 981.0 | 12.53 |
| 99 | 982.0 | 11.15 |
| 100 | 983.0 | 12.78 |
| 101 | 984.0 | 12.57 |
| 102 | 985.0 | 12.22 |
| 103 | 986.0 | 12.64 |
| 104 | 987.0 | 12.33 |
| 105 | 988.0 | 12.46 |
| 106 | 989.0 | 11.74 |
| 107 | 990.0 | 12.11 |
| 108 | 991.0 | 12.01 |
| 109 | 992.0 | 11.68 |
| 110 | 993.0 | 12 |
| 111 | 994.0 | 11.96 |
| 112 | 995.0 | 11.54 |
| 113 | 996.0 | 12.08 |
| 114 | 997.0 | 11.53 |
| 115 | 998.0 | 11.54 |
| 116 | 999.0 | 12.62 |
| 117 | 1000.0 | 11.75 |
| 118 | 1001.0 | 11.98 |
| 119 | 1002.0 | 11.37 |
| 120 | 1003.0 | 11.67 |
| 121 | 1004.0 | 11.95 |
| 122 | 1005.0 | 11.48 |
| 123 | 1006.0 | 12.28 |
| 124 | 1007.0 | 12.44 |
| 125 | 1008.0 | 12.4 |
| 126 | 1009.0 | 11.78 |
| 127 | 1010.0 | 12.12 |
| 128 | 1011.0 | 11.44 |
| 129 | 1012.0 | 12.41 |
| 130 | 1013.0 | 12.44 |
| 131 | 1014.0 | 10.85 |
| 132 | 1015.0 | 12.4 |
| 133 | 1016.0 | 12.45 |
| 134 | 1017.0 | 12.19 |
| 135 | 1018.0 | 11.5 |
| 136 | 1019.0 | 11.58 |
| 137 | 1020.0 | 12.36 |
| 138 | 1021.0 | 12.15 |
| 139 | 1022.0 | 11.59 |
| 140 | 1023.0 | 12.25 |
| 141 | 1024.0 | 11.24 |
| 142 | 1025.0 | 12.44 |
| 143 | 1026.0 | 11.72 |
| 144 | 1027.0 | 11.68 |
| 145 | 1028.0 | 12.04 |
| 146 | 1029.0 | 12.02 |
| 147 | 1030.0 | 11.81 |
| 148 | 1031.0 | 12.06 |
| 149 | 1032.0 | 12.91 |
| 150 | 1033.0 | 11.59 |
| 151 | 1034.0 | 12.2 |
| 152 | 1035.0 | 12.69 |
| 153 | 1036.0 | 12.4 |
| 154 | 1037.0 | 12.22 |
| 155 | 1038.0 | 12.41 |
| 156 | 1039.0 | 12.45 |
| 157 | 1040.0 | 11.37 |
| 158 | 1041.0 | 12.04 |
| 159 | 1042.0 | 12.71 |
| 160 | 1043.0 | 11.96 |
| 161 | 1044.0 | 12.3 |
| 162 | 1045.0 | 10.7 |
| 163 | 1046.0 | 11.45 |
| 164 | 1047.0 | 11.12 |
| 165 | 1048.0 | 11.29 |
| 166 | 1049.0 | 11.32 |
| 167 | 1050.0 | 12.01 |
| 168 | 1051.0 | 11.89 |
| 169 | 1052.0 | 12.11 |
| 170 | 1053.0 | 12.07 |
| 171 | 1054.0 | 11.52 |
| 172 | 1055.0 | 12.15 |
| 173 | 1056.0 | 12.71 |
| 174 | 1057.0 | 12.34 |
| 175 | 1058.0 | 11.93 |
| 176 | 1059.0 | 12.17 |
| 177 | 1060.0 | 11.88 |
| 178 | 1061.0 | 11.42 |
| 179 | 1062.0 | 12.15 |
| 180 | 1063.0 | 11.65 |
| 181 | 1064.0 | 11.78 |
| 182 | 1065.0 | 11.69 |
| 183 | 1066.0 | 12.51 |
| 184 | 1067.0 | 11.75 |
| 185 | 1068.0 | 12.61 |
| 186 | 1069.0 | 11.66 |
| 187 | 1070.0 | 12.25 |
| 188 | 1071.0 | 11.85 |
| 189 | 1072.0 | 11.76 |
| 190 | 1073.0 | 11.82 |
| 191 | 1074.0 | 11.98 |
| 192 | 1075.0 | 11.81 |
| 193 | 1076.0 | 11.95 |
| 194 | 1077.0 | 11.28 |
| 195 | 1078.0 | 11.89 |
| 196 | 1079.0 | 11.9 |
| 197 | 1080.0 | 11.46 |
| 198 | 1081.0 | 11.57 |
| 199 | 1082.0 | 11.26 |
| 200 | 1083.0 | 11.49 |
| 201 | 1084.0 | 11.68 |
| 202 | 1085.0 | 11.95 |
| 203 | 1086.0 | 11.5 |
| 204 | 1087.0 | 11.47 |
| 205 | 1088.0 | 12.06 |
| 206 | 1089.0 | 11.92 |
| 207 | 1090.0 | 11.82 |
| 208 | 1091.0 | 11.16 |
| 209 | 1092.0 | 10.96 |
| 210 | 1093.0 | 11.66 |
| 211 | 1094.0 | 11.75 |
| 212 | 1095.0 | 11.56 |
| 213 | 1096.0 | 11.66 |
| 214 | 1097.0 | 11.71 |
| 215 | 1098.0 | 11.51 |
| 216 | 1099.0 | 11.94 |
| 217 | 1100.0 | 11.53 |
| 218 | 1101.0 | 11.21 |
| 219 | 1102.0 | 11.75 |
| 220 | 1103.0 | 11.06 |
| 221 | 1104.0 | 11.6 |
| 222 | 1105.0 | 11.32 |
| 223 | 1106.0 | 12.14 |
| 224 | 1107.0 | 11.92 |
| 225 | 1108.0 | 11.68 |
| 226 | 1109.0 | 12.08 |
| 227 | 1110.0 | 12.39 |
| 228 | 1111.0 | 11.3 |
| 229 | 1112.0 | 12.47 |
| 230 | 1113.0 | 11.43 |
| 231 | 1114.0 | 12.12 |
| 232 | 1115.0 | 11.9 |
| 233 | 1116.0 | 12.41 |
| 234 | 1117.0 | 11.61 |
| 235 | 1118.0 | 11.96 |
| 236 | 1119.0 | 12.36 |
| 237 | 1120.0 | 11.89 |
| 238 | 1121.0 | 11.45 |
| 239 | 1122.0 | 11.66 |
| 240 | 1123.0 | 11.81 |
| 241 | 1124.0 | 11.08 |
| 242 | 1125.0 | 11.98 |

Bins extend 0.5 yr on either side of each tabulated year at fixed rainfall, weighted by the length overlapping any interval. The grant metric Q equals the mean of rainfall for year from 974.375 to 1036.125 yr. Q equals 12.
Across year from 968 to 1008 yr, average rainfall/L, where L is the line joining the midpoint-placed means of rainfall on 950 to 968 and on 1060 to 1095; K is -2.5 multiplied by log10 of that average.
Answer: -0.03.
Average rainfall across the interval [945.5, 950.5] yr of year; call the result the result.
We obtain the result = 11.8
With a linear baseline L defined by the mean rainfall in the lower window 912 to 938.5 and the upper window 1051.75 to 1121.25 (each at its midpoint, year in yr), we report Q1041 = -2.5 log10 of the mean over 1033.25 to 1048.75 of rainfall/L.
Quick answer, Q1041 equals -0.02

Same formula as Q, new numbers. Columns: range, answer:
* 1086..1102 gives 11.6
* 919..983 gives 11.7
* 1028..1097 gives 11.9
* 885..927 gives 11.5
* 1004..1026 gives 12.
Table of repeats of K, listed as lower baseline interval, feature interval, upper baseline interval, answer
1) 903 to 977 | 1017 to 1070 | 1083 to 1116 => -0.03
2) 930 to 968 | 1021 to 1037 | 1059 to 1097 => -0.03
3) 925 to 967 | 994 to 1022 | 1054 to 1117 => -0.02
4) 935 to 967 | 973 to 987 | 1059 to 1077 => -0.04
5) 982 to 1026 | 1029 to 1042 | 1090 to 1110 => -0.03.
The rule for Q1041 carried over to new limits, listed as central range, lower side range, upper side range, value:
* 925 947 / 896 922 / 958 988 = -0.02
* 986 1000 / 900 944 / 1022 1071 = -0.02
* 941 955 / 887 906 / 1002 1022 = 0.01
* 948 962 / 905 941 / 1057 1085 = -0.01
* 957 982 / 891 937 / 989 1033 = -0.01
